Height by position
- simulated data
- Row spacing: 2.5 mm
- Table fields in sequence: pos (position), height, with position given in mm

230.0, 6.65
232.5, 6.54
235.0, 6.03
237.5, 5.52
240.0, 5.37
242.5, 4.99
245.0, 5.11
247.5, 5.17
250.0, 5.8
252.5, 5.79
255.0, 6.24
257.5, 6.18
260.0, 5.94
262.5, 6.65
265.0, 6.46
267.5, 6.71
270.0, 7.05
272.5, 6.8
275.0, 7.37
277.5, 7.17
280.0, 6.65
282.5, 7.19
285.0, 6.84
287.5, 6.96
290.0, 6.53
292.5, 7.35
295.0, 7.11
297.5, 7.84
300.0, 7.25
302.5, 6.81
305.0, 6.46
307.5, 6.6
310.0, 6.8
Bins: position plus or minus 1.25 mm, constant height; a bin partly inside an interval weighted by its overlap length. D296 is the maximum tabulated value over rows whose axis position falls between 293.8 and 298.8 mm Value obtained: 7.84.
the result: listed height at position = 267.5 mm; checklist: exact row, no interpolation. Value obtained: 6.71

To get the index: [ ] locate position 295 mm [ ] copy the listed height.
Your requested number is 7.11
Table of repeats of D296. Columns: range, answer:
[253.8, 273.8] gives 7.05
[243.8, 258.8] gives 6.24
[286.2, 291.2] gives 6.96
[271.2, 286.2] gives 7.37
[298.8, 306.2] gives 7.25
